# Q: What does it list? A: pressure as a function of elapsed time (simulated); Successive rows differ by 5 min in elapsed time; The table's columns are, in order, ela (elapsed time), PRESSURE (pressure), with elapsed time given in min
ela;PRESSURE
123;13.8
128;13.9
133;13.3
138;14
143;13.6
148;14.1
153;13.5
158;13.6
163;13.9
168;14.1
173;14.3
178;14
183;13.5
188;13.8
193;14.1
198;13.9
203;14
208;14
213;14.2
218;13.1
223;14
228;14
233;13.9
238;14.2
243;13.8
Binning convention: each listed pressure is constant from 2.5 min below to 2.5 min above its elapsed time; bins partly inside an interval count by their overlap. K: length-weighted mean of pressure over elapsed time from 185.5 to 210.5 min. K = 14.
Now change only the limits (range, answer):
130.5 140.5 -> 13.7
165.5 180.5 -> 14.1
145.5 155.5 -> 13.8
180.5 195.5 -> 13.8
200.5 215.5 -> 14.1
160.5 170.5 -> 14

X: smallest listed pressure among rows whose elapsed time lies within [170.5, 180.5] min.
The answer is 14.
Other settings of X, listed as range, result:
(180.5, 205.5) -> 13.5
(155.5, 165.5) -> 13.6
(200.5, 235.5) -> 13.1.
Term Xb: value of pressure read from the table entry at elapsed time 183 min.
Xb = 13.5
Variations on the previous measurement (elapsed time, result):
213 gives 14.2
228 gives 14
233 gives 13.9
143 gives 13.6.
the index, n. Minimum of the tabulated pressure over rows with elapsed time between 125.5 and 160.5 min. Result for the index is 13.3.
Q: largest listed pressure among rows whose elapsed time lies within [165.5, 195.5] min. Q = 14.3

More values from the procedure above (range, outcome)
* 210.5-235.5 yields 14.2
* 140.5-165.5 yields 14.1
